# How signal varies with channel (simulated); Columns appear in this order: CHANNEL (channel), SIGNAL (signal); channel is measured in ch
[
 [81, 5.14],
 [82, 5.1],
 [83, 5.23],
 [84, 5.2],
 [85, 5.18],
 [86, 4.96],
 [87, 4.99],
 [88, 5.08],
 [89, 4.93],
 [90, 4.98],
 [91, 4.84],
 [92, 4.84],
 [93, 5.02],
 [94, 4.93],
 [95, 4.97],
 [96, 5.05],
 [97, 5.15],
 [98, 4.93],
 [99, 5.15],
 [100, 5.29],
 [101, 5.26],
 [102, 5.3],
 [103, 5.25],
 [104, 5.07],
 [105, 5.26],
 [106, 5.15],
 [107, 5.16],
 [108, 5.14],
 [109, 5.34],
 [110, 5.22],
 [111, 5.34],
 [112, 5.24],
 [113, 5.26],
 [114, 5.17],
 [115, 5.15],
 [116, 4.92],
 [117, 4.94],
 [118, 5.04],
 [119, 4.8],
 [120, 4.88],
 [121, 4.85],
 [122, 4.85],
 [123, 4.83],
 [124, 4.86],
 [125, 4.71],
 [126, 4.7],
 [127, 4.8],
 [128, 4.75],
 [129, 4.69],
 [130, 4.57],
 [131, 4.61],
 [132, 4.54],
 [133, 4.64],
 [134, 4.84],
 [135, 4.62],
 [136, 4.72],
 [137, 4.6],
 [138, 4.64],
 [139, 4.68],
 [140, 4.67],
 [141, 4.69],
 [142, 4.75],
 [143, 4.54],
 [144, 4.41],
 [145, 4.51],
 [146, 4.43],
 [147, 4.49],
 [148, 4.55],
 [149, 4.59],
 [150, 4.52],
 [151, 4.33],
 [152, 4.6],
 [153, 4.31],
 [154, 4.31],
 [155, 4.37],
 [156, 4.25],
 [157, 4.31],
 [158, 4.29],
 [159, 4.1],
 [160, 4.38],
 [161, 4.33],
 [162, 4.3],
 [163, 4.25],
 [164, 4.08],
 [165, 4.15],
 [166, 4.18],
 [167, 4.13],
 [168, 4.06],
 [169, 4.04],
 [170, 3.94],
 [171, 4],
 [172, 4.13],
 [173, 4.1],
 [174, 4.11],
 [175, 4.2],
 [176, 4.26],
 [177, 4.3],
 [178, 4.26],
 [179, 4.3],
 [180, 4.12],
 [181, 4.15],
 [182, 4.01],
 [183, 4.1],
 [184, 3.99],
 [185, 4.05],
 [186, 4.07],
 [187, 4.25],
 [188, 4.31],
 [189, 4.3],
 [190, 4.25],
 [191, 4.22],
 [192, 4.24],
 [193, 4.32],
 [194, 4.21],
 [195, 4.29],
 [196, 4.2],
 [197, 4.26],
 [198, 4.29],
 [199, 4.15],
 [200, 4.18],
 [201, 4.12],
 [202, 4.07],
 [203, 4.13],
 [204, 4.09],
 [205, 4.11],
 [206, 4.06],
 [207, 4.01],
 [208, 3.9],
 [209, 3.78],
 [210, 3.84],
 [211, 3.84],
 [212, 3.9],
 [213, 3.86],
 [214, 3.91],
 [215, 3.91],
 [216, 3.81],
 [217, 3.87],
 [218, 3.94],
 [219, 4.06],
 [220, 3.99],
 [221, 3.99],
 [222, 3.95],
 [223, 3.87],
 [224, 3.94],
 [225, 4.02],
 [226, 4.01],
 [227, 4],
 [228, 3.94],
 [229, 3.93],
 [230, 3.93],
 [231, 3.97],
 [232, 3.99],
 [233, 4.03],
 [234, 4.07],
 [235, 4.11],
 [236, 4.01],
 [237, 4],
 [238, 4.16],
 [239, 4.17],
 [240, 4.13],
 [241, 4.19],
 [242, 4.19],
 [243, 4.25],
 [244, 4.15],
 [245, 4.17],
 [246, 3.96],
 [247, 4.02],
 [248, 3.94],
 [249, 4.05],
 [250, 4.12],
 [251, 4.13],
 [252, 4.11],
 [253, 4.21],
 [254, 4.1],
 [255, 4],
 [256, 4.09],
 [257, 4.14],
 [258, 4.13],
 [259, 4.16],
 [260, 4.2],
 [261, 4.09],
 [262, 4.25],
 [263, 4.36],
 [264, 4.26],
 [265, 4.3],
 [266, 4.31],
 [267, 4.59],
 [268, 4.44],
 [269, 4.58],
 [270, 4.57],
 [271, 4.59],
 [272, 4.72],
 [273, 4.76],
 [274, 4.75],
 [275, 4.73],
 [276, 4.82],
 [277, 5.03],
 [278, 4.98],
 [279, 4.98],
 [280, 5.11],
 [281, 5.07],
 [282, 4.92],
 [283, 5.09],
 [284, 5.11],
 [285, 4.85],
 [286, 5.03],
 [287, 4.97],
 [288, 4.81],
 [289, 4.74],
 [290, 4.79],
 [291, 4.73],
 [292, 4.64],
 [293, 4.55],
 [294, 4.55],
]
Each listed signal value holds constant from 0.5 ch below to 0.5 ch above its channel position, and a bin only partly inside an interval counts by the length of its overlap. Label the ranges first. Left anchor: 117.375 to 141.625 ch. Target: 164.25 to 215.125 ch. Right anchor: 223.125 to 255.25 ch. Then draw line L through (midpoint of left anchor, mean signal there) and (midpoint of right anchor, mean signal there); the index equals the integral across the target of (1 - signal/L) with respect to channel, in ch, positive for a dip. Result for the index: 2.9 ch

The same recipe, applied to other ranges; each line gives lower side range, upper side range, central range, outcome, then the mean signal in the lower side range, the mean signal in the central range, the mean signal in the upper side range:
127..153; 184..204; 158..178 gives 1.0 ch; 4.6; 4.17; 4.2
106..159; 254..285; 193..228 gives 4.7 ch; 4.73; 4.02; 4.57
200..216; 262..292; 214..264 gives 3.0 ch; 3.97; 4.06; 4.75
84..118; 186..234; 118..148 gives 0.7 ch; 5.11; 4.68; 4.05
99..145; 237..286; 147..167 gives 1.9 ch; 4.9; 4.33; 4.42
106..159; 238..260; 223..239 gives 0.8 ch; 4.73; 4.01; 4.12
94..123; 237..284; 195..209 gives 1.7 ch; 5.1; 4.11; 4.4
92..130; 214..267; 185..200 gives 0.7 ch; 5.03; 4.23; 4.07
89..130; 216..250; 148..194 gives 3.1 ch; 5.02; 4.22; 4.03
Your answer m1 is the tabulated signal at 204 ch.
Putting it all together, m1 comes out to 4.09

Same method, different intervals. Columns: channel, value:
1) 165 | 4.15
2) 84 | 5.2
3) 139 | 4.68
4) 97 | 5.15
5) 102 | 5.3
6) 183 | 4.1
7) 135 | 4.62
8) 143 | 4.54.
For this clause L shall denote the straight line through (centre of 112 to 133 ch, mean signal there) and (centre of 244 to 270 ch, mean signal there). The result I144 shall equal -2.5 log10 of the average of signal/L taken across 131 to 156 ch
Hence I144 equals 0.046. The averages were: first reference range 4.85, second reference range 4.19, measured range 4.55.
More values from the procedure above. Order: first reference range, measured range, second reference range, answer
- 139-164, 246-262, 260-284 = 0.132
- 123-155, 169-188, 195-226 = 0.036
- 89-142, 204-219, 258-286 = 0.211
